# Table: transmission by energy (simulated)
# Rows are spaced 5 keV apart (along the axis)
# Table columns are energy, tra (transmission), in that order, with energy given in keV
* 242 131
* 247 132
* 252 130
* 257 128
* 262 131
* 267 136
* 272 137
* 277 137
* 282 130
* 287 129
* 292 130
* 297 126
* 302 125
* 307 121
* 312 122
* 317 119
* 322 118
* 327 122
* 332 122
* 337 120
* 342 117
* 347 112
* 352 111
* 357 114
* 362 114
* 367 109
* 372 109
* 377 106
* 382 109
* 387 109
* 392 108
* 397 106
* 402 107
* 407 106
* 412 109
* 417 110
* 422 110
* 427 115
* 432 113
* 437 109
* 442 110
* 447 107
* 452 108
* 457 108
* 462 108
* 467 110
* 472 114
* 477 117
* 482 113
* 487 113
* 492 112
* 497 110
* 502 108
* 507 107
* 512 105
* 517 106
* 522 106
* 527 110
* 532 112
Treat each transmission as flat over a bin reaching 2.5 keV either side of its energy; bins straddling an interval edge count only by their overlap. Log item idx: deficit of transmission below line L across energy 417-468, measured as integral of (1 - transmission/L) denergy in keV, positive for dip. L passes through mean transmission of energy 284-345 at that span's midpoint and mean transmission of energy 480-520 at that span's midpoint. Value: 1.6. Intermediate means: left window 123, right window 109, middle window 110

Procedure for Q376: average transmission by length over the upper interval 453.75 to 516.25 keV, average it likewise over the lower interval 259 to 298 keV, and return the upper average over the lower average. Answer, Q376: 0.8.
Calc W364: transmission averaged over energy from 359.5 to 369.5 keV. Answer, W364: 112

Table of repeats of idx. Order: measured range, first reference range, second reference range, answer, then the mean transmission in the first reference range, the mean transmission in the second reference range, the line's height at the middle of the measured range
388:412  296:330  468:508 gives 1.99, 122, 112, 117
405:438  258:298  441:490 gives 1.53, 132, 111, 116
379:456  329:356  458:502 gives 3.26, 116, 112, 114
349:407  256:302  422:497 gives 5.35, 131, 111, 120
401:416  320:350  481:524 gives 0.86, 118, 109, 114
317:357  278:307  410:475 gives 1.73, 128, 110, 123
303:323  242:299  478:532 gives 1.09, 131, 109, 127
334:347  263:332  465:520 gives 0.63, 127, 110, 123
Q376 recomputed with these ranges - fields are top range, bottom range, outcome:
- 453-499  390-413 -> 1.04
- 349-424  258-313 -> 0.84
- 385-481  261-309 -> 0.84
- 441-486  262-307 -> 0.85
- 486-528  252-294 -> 0.82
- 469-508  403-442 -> 1.02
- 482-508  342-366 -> 0.98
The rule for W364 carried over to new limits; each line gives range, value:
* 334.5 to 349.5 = 116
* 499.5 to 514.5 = 107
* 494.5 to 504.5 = 109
